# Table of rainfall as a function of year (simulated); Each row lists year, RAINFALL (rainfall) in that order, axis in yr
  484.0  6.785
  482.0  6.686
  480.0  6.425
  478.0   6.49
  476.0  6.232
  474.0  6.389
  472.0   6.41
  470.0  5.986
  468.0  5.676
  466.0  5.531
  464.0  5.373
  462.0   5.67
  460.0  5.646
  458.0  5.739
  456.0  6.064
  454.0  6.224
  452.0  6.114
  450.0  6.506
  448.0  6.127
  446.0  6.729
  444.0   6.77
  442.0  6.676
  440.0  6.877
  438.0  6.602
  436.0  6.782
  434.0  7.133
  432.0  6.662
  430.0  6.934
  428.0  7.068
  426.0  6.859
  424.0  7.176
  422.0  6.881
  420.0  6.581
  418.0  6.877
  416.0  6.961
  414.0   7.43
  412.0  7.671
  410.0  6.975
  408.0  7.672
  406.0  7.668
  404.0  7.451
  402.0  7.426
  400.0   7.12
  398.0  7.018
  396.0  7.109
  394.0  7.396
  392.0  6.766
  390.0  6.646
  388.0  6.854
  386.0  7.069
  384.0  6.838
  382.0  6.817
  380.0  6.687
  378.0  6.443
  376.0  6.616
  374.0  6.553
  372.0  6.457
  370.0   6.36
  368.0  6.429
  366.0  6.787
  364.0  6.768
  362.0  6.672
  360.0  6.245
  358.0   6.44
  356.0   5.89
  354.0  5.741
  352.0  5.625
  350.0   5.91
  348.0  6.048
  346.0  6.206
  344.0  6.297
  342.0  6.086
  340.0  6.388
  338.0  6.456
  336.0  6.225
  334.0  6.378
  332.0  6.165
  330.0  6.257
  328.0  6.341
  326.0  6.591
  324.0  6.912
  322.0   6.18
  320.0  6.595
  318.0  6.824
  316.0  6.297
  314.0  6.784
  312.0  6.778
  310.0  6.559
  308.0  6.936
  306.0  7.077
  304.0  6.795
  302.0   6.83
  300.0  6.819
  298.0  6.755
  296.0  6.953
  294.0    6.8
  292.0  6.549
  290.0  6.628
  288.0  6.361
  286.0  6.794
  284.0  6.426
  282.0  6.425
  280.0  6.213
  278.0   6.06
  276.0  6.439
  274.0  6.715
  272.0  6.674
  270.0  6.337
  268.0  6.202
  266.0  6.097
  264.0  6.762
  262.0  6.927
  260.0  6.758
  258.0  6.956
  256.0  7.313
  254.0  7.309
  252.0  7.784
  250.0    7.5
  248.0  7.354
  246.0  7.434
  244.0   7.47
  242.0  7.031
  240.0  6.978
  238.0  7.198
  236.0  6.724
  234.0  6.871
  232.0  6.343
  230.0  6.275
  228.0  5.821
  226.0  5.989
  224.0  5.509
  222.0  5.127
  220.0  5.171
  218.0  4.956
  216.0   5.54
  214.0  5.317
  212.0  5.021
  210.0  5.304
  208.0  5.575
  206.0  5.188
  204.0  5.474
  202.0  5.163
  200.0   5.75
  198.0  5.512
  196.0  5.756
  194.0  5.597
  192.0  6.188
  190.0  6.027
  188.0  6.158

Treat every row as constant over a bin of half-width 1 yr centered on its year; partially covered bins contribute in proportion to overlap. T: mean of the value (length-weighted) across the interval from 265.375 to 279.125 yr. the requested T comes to 6.37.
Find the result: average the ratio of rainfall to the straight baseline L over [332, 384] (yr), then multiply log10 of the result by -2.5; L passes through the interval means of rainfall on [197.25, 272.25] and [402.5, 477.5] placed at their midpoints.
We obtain 0.02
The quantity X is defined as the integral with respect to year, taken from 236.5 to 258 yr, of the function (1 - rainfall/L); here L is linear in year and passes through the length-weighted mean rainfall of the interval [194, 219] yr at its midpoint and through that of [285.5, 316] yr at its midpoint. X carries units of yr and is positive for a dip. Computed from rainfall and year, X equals -4.8 yr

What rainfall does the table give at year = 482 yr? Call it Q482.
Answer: 6.686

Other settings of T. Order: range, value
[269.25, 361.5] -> 6.45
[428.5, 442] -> 6.83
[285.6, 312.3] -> 6.76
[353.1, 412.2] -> 6.81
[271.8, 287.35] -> 6.46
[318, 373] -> 6.32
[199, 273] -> 6.3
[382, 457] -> 6.91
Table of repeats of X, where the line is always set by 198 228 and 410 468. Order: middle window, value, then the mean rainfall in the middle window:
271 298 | -3.74 yr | 6.55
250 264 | -3.89 yr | 7.17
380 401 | -2.16 yr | 6.95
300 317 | -2.56 yr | 6.76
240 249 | -2.82 yr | 7.28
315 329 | -1.38 yr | 6.53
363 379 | -0.91 yr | 6.55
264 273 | -1.12 yr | 6.38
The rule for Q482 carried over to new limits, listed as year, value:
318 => 6.824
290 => 6.628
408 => 7.672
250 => 7.5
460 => 5.646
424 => 7.176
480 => 6.425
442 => 6.676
